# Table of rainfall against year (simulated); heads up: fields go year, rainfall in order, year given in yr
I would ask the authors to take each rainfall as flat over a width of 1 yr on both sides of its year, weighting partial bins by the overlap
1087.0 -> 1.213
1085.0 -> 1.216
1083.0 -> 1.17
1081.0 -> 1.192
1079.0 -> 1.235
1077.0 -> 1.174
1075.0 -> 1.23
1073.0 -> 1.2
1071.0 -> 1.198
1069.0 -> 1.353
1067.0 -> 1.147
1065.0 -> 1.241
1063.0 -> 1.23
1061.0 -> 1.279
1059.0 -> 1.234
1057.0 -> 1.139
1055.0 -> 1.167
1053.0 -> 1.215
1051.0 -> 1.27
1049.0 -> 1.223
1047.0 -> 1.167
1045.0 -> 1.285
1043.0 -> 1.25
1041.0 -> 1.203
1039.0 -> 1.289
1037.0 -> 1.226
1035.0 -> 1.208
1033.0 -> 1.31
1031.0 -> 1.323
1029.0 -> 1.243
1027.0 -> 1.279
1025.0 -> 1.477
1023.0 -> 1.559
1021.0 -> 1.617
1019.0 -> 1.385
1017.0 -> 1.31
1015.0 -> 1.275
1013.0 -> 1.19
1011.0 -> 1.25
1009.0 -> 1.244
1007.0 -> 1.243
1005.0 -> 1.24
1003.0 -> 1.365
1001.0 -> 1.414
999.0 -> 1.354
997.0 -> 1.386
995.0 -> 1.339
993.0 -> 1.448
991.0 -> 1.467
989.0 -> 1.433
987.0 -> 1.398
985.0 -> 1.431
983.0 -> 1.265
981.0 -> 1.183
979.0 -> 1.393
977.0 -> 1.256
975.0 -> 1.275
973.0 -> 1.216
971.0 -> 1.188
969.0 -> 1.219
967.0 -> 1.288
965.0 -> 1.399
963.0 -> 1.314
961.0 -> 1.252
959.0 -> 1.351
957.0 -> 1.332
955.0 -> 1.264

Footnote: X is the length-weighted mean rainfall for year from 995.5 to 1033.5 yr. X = 1.34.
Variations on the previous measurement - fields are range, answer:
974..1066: 1.3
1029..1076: 1.23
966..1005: 1.33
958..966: 1.33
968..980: 1.26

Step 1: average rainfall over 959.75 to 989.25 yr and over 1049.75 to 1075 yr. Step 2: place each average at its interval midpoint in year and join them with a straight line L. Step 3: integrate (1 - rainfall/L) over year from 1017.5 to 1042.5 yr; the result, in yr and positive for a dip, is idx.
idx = -1.8 yr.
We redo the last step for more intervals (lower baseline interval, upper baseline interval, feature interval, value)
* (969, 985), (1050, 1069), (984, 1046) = -4.65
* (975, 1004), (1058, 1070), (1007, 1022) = 0.06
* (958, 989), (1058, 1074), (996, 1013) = -0.35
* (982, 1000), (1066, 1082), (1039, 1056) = 0.61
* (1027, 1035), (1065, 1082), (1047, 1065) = 0.37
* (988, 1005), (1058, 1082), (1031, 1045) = 0.46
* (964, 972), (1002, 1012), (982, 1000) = -1.71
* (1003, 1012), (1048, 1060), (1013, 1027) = -1.85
